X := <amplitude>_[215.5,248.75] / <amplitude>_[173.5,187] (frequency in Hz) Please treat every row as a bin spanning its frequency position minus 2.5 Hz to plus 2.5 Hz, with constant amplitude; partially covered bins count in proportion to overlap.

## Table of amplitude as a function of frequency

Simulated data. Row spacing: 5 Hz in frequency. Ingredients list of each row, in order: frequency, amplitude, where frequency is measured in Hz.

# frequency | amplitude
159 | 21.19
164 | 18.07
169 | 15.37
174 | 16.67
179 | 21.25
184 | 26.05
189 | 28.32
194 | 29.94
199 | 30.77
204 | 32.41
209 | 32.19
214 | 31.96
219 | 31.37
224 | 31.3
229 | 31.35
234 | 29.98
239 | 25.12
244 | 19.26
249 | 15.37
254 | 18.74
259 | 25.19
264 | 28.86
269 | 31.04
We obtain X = 1.2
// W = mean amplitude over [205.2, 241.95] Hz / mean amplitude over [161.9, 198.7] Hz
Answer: 1.33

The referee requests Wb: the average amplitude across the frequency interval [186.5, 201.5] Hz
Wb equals 29.7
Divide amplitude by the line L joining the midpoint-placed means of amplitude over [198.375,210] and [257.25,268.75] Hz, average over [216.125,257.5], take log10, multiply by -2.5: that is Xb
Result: 0.18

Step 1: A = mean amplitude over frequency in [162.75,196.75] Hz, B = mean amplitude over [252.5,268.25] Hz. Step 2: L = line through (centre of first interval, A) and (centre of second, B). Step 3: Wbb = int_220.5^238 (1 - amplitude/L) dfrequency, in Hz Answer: -4.5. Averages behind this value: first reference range 22.5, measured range 30.4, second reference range 25.4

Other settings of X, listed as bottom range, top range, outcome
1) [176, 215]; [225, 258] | 0.82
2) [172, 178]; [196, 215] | 1.78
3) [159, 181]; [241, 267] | 1.20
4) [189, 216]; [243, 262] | 0.64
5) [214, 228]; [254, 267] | 0.81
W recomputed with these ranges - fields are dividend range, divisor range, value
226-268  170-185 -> 1.21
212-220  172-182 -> 1.63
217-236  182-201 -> 1.08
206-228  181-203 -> 1.10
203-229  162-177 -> 1.89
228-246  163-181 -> 1.48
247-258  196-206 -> 0.58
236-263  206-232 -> 0.68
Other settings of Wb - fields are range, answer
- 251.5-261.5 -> 22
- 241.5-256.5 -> 17.8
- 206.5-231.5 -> 31.6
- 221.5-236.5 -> 30.9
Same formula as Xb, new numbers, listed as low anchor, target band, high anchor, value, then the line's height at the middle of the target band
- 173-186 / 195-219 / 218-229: -0.15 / 27.7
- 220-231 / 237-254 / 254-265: 0.37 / 27.5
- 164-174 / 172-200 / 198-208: -0.05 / 24.1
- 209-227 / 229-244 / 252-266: 0.06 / 28.3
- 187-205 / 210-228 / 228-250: -0.17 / 27.1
